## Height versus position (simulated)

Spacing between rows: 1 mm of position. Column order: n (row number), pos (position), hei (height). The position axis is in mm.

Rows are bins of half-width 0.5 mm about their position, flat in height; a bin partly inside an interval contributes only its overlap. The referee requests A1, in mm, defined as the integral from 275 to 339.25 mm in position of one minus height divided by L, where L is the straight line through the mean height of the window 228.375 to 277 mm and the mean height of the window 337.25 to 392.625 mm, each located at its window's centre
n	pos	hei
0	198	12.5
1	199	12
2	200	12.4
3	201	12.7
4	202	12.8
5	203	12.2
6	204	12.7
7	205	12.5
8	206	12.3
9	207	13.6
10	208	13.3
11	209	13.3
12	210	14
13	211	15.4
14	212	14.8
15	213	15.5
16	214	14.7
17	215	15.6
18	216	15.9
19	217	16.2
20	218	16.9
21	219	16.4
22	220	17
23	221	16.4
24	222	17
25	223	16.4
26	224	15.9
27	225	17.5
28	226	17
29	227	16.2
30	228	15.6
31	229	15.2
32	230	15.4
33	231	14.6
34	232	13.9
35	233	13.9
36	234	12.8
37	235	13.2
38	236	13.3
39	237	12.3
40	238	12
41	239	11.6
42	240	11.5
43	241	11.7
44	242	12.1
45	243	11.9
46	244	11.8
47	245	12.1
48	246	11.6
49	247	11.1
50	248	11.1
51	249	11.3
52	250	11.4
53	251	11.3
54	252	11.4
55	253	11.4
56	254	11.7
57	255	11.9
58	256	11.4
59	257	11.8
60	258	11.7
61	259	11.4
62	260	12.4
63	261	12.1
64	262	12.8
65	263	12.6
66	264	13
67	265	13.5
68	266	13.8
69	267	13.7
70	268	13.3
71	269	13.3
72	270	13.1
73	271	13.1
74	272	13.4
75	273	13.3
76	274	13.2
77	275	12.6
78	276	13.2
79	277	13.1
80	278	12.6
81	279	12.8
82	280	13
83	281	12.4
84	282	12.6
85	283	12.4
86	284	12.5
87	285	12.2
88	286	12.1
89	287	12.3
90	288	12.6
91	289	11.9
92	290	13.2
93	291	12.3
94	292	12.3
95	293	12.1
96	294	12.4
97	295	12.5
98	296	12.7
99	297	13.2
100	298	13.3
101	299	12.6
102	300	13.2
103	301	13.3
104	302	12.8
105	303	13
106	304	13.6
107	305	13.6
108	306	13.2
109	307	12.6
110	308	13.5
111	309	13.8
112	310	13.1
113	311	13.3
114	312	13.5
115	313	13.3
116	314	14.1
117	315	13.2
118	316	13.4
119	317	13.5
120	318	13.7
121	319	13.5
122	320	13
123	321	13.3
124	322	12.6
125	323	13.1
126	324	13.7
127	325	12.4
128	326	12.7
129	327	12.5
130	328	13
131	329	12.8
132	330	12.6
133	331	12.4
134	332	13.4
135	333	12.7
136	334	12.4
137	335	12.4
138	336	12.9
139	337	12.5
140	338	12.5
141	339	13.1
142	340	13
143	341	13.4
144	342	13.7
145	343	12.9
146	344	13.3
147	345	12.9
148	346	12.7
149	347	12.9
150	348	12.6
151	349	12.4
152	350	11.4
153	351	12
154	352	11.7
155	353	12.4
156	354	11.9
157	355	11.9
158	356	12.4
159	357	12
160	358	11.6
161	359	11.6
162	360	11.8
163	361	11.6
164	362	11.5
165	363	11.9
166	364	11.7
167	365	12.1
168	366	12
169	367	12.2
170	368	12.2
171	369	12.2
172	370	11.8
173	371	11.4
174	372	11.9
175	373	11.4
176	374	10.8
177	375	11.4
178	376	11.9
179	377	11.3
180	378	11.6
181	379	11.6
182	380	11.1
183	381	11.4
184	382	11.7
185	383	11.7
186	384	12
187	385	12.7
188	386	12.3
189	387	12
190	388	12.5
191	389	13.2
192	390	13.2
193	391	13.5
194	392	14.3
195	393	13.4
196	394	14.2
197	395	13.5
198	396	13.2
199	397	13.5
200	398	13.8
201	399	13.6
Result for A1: -2.7 mm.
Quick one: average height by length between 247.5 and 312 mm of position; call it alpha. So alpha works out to 12.6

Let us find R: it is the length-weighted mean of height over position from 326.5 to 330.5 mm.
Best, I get 12.7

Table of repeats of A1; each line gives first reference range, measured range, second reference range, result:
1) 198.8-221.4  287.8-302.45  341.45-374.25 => 0.38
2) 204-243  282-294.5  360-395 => 1.05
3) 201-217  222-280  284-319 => 2.18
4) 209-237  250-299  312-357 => 5.59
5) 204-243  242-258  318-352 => 2.86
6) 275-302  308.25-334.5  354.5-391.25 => -1.61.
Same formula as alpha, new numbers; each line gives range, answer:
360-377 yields 11.7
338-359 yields 12.5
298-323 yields 13.3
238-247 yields 11.8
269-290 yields 12.7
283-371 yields 12.7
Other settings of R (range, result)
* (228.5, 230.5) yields 15.3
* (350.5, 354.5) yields 12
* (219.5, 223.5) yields 16.7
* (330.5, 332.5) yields 12.9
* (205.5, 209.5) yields 13.1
